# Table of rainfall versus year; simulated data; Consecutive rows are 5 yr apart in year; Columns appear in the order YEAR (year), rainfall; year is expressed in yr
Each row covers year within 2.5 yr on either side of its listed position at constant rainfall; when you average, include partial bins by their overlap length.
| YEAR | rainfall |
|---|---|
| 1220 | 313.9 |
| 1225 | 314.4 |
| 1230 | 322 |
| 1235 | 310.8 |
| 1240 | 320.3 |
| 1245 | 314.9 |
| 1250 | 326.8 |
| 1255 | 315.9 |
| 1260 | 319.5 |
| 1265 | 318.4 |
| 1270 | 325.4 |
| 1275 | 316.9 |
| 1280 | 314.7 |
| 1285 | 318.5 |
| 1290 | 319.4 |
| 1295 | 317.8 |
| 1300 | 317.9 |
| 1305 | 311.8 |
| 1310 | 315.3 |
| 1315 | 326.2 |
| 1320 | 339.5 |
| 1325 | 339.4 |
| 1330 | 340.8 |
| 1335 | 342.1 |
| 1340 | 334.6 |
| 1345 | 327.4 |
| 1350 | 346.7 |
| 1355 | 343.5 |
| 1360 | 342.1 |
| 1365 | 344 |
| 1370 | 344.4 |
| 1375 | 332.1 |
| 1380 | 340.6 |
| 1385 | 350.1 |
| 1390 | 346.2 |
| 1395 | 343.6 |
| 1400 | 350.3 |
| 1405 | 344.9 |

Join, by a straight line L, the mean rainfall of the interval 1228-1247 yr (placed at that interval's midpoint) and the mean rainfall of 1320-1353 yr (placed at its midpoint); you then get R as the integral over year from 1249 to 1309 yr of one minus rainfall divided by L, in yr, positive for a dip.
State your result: 1.4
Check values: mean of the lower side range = 317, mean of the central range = 318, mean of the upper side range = 339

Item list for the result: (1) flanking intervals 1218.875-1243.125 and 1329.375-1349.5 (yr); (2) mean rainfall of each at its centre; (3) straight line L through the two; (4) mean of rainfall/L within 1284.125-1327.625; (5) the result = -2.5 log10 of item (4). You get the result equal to 0.02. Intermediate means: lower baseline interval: 316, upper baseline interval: 337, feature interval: 323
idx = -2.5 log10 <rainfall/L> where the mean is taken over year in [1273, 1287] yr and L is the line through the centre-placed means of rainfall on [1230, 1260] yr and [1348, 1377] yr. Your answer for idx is 0.03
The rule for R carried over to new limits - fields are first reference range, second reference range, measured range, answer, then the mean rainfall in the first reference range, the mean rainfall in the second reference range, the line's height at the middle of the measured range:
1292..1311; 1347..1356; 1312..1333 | -0.5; 316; 344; 328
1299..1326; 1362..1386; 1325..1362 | -0.7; 325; 342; 333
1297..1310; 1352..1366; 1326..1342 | -0.4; 315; 343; 331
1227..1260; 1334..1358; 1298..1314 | 0.7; 318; 339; 331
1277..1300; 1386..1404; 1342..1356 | -0.2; 318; 347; 334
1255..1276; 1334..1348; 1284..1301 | 0.3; 320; 334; 325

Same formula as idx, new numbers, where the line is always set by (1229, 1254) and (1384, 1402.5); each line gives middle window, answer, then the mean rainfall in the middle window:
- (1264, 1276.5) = 0.01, 321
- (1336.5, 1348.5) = 0.01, 333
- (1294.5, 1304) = 0.04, 317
